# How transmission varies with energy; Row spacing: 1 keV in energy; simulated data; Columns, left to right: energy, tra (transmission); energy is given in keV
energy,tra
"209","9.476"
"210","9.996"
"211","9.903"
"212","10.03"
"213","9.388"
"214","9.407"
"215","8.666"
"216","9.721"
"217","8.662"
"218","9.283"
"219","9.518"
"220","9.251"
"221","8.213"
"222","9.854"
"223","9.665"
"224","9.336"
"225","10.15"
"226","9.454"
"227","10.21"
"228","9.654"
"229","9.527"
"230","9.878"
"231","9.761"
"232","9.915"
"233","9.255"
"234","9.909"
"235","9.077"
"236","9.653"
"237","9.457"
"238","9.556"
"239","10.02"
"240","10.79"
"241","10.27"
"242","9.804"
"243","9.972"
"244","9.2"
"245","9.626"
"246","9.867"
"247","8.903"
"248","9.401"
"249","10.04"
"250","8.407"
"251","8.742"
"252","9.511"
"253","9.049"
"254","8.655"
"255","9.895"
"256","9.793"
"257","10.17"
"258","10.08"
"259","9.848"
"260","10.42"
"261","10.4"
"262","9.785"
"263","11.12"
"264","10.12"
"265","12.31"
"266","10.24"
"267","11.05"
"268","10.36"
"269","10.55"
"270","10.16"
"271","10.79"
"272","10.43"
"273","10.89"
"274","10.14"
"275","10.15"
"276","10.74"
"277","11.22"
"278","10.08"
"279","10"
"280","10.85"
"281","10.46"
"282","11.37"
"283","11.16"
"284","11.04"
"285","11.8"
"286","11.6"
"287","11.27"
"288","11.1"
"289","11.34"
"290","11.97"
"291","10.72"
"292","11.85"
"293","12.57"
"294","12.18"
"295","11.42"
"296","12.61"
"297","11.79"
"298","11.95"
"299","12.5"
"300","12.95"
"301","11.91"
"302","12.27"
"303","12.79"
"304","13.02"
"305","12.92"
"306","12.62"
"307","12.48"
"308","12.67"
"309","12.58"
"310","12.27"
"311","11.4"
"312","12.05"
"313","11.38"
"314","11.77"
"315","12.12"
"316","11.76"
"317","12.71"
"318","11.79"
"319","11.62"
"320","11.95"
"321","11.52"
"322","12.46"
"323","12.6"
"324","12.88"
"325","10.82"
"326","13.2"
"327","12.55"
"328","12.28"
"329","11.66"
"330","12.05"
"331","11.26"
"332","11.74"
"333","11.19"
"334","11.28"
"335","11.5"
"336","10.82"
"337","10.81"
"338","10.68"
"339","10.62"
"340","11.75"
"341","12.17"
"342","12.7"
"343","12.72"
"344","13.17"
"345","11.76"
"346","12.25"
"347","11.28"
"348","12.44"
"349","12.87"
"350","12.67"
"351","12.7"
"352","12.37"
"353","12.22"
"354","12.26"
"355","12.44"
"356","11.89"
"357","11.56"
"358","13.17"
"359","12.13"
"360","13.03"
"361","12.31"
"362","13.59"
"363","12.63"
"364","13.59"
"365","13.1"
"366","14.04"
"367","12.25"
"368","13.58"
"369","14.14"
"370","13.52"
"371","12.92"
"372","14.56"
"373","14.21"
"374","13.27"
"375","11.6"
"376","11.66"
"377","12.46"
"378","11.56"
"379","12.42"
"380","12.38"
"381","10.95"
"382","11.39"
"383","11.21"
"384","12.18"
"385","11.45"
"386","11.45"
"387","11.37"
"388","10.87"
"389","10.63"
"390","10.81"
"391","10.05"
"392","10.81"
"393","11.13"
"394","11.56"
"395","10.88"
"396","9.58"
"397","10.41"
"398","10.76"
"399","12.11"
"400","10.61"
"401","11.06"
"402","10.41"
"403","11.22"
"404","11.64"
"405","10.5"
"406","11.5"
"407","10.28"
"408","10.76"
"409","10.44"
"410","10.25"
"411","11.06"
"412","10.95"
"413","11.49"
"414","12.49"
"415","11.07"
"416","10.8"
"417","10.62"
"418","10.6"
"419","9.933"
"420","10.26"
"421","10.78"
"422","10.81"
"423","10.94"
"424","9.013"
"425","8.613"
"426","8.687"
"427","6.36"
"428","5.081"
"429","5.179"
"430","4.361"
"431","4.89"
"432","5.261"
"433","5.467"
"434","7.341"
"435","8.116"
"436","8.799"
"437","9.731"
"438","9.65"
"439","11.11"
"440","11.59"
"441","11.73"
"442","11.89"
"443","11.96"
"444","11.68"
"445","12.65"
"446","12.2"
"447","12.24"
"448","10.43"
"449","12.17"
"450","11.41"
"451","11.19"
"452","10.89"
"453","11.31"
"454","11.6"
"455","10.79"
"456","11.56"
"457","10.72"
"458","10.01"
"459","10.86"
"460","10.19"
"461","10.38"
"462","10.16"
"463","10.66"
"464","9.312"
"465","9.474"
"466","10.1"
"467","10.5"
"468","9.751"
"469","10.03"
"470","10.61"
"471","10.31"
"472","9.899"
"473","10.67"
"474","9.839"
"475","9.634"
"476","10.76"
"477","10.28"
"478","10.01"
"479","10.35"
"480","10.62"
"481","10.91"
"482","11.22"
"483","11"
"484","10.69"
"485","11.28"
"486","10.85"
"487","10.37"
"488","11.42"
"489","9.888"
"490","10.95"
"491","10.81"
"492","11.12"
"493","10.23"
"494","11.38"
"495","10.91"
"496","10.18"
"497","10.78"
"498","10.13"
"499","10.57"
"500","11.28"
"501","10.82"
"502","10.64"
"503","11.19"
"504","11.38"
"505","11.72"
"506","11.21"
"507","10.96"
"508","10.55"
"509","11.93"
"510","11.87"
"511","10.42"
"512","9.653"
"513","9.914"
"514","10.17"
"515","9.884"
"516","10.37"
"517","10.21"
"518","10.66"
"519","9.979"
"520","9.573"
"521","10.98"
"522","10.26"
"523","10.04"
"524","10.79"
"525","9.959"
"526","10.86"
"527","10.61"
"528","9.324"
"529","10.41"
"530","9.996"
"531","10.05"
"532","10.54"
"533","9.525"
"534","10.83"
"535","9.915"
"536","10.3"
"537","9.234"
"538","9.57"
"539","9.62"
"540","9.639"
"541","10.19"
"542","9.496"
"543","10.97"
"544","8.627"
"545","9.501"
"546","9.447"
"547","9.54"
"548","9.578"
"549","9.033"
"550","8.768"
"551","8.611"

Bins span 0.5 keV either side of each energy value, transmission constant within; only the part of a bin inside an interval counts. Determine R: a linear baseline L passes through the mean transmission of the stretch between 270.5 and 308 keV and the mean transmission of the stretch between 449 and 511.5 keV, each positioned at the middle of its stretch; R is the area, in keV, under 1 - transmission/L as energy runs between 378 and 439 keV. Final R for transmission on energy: 5.44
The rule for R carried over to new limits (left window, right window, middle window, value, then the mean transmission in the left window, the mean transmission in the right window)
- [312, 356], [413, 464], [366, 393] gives -2.4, 12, 9.93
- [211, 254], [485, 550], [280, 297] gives -3.2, 9.52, 10.4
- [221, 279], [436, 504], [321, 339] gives -2.6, 9.94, 10.8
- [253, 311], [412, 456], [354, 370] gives -3.7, 11.2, 9.87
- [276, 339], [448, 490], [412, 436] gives 5.0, 11.8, 10.6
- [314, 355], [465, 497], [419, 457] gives 4.3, 12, 10.5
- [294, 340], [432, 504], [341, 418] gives -3.1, 12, 10.5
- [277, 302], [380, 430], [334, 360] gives -2.5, 11.5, 10.4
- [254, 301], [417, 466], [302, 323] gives -2.9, 11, 9.8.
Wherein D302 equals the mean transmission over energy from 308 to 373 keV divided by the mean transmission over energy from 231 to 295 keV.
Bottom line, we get 1.2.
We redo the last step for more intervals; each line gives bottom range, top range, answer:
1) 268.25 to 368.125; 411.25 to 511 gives 0.87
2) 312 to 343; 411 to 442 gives 0.77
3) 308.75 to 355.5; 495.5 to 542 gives 0.87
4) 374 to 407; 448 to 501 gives 0.95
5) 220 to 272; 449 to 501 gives 1.08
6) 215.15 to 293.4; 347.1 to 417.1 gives 1.17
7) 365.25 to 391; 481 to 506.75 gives 0.89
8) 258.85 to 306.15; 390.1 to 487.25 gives 0.91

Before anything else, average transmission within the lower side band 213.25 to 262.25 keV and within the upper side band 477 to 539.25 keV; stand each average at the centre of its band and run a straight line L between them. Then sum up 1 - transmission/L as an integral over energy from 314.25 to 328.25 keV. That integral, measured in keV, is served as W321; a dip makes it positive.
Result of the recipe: -3.2 keV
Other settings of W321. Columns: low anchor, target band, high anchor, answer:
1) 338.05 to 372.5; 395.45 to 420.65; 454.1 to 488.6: 1.76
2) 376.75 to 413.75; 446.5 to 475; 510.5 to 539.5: 0.05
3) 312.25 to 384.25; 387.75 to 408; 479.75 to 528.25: 1.57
